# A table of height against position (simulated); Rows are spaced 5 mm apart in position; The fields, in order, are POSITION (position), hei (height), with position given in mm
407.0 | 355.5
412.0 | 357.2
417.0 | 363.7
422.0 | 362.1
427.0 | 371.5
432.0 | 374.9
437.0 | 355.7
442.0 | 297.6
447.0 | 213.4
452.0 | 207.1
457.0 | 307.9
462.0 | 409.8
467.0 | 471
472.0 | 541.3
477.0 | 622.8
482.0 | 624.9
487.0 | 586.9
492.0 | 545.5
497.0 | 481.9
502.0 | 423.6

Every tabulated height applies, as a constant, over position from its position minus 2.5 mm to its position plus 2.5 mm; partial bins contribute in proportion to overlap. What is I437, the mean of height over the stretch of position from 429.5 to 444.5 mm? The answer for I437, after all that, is 343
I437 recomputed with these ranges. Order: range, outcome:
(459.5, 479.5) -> 511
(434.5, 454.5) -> 268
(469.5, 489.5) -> 594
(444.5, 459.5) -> 243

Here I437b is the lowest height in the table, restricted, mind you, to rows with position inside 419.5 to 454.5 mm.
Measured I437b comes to 207.1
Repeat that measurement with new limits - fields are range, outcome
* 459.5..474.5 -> 409.8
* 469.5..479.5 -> 541.3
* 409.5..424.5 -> 357.2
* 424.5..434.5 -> 371.5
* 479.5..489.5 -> 586.9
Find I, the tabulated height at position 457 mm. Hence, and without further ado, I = 307.9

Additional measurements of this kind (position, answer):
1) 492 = 545.5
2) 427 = 371.5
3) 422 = 362.1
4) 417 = 363.7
